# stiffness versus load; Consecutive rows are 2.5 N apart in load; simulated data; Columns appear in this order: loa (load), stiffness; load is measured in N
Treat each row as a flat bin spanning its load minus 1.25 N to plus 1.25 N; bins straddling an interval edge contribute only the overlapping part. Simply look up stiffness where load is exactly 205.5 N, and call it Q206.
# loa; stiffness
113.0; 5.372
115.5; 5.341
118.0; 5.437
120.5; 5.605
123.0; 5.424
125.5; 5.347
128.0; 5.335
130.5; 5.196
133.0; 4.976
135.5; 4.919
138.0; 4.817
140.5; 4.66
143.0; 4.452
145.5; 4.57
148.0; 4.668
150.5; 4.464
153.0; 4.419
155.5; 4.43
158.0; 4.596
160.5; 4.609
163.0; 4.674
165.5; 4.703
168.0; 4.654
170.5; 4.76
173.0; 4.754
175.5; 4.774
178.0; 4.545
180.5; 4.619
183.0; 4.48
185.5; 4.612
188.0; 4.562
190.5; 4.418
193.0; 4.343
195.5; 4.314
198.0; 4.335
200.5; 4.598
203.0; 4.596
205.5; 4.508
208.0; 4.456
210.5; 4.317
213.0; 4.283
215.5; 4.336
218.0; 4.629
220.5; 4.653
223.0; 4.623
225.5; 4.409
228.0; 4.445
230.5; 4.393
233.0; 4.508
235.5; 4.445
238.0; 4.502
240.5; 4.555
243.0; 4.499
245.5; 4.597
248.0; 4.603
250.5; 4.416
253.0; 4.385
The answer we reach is 4.508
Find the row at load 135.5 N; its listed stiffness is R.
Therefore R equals 4.919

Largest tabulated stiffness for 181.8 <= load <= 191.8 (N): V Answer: 4.612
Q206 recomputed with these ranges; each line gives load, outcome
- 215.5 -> 4.336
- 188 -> 4.562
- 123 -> 5.424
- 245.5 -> 4.597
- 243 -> 4.499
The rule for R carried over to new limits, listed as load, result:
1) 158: 4.596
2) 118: 5.437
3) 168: 4.654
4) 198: 4.335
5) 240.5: 4.555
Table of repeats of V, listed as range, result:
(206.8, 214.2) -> 4.456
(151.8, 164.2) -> 4.674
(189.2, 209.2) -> 4.598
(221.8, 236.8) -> 4.623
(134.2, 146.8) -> 4.919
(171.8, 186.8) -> 4.774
